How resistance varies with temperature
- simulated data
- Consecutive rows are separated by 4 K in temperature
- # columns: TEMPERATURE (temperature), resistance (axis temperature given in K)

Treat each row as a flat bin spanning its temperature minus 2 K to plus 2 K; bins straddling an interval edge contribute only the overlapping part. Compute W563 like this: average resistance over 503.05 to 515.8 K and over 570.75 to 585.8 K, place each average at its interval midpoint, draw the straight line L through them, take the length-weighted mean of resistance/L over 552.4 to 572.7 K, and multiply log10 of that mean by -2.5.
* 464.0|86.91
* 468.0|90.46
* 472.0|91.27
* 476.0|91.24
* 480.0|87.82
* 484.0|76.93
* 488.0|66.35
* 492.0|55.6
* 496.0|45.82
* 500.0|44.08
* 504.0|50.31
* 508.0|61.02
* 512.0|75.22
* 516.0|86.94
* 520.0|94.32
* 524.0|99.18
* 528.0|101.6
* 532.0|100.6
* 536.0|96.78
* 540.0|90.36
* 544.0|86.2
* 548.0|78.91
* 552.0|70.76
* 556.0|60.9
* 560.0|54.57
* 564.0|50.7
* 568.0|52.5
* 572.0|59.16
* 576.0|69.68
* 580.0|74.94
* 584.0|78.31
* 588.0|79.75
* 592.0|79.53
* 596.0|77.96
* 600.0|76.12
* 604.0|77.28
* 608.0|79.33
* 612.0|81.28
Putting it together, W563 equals 0.23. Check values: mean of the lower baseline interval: 66.7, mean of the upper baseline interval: 71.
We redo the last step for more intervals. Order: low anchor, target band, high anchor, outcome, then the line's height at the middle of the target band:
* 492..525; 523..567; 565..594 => -0.162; 68.9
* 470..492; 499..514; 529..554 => 0.386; 83.5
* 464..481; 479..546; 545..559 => 0.021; 80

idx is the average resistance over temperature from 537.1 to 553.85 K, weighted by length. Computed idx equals 82.5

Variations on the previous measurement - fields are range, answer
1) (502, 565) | 79.1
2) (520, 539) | 98.5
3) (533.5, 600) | 72.9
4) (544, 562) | 68.5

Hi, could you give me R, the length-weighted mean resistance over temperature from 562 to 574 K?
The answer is 54.1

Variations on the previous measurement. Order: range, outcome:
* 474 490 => 80.6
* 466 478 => 91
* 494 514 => 55.3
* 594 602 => 77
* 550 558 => 65.8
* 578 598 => 78.1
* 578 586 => 76.6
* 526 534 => 101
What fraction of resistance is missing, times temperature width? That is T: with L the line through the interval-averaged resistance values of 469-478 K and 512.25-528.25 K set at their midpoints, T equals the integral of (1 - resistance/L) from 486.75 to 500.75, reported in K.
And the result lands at 5.9 K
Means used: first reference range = 91.2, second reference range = 92.6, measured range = 53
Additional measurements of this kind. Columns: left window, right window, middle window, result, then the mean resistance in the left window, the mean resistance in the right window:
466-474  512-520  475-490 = 1.6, 90.9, 85.9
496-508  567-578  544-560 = -3.5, 49.3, 61.2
